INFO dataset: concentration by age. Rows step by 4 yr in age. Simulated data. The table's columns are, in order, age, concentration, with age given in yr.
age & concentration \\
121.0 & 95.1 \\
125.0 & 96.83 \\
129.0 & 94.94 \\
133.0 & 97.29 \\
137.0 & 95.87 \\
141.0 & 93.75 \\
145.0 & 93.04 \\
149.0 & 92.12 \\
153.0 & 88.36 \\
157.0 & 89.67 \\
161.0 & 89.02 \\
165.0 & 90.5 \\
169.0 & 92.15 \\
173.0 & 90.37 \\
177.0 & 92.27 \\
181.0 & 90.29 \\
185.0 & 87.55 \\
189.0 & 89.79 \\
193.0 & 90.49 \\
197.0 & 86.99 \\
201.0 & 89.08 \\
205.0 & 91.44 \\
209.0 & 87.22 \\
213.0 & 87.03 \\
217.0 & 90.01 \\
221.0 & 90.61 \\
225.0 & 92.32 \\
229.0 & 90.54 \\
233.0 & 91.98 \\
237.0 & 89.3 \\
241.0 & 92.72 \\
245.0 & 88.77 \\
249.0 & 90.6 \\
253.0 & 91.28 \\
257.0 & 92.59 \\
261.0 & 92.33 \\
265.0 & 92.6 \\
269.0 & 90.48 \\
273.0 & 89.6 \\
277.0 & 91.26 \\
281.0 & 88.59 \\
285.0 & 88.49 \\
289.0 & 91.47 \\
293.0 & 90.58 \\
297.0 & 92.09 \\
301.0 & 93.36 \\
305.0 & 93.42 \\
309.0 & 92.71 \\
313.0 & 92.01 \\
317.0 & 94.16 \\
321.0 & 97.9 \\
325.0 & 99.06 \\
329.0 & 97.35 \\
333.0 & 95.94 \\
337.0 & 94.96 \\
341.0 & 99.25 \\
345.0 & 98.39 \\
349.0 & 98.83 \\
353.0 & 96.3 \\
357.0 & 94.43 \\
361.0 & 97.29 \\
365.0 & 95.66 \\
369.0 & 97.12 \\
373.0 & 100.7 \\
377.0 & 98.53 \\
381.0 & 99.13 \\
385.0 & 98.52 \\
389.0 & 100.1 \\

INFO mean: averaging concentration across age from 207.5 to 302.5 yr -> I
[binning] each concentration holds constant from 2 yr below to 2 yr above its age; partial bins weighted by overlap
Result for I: 90.7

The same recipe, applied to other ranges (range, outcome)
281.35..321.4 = 92.2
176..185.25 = 90.3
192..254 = 90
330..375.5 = 97.2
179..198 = 89.1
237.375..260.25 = 91.1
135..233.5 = 90.5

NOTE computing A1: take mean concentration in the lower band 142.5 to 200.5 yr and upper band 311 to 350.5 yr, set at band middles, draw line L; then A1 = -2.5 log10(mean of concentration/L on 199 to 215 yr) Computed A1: 0.04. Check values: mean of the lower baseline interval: 90.2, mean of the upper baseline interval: 96.8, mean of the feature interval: 88.7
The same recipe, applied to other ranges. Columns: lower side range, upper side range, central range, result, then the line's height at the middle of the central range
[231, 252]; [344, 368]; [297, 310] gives 0.011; 94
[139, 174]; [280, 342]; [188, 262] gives 0.024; 92.3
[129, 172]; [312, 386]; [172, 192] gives 0.035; 93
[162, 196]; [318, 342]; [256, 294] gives 0.046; 94.7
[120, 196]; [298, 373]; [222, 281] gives 0.036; 94.1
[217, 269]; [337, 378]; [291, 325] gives 0.014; 94.8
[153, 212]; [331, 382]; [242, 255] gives 0.026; 92.6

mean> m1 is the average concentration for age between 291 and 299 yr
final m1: 91.3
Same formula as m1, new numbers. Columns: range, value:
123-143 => 95.7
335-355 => 97.5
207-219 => 88.1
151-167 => 89.4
